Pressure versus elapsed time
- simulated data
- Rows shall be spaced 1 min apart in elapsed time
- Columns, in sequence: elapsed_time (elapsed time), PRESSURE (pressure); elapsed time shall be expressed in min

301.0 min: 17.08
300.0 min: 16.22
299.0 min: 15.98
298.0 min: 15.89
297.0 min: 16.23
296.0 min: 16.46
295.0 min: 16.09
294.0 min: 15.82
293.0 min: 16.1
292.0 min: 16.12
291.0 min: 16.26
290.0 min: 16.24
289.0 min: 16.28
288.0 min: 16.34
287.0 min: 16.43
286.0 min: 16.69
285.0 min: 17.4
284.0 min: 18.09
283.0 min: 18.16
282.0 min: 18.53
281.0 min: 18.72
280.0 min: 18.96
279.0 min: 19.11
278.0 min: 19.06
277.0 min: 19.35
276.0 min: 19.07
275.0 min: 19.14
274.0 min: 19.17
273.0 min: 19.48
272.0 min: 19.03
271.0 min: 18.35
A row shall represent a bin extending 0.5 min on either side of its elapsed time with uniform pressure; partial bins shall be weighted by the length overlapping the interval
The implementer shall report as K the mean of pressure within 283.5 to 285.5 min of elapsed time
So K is 17.7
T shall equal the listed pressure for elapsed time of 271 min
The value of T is 18.35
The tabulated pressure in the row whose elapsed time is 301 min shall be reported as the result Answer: 17.08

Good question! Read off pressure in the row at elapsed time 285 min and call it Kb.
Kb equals 17.4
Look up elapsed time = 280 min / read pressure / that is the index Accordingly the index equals 18.96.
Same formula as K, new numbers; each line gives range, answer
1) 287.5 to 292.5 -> 16.2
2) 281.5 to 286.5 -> 17.8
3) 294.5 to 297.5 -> 16.3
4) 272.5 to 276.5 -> 19.2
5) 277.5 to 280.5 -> 19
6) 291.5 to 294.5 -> 16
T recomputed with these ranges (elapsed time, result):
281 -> 18.72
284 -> 18.09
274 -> 19.17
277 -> 19.35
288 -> 16.34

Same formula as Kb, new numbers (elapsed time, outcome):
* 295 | 16.09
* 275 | 19.14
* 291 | 16.26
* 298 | 15.89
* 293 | 16.1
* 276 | 19.07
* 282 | 18.53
